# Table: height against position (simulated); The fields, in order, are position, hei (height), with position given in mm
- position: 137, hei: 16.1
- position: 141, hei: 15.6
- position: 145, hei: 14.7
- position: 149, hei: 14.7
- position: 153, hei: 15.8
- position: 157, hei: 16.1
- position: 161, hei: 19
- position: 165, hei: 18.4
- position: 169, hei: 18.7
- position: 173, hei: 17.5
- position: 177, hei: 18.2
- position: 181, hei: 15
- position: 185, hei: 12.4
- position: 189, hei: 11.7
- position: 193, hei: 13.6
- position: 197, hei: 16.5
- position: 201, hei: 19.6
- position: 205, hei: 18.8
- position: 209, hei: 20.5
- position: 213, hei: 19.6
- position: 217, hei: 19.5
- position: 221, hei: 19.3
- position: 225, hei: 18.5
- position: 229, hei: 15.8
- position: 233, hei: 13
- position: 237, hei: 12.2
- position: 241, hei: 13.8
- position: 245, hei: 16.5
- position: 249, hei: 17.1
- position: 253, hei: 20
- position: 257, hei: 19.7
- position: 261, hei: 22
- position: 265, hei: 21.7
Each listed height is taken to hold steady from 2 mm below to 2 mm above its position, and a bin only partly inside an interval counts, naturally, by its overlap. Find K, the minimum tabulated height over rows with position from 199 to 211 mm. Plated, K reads 18.8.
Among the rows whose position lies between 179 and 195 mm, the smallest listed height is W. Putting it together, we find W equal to 11.7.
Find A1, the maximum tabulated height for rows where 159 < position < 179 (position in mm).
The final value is 19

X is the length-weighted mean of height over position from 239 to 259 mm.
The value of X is 17.4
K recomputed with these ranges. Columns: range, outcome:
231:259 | 12.2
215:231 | 15.8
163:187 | 12.4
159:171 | 18.4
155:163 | 16.1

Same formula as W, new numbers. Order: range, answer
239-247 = 13.8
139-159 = 14.7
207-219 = 19.5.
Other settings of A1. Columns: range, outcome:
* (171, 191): 18.2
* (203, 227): 20.5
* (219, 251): 19.3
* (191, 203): 19.6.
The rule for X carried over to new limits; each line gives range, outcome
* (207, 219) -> 19.9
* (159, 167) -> 18.7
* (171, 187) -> 15.8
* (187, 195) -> 12.6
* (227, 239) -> 13.7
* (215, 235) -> 17.2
